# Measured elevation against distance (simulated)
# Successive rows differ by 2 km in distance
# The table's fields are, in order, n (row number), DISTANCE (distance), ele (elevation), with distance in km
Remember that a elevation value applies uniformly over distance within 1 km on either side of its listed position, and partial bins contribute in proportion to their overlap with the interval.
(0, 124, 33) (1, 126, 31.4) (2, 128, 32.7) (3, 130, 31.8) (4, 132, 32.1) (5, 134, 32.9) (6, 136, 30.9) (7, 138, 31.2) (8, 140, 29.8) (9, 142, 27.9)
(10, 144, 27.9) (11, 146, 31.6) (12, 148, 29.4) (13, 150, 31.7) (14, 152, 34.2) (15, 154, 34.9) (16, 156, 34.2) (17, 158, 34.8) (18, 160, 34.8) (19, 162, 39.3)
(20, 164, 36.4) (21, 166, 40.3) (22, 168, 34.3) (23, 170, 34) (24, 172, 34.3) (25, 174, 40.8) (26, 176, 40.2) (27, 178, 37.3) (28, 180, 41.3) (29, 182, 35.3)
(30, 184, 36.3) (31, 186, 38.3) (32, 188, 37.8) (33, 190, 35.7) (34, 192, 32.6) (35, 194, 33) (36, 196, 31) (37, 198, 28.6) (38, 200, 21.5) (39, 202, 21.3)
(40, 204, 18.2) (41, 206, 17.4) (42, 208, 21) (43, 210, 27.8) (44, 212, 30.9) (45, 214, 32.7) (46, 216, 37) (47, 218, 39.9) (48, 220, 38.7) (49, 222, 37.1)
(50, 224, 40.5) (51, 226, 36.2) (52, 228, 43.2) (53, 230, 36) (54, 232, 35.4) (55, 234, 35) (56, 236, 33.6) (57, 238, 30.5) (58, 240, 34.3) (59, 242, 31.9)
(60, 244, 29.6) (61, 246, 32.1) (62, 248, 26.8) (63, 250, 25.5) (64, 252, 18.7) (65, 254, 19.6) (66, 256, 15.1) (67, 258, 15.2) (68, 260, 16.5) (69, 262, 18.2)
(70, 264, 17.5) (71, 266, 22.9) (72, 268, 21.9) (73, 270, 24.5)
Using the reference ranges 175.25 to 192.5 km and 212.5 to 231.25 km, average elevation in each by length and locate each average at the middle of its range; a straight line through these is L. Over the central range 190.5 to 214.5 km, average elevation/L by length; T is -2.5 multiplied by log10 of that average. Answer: 0.381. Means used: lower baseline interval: 37.3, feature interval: 26.4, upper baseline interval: 37.7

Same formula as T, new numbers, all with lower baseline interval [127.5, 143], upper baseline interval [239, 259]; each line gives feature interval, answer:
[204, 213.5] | 0.13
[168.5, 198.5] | -0.25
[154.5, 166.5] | -0.22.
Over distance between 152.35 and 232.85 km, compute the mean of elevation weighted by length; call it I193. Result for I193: 34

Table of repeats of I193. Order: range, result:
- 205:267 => 28.9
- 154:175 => 36.3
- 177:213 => 30.3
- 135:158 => 31.4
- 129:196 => 34.4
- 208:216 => 30.1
